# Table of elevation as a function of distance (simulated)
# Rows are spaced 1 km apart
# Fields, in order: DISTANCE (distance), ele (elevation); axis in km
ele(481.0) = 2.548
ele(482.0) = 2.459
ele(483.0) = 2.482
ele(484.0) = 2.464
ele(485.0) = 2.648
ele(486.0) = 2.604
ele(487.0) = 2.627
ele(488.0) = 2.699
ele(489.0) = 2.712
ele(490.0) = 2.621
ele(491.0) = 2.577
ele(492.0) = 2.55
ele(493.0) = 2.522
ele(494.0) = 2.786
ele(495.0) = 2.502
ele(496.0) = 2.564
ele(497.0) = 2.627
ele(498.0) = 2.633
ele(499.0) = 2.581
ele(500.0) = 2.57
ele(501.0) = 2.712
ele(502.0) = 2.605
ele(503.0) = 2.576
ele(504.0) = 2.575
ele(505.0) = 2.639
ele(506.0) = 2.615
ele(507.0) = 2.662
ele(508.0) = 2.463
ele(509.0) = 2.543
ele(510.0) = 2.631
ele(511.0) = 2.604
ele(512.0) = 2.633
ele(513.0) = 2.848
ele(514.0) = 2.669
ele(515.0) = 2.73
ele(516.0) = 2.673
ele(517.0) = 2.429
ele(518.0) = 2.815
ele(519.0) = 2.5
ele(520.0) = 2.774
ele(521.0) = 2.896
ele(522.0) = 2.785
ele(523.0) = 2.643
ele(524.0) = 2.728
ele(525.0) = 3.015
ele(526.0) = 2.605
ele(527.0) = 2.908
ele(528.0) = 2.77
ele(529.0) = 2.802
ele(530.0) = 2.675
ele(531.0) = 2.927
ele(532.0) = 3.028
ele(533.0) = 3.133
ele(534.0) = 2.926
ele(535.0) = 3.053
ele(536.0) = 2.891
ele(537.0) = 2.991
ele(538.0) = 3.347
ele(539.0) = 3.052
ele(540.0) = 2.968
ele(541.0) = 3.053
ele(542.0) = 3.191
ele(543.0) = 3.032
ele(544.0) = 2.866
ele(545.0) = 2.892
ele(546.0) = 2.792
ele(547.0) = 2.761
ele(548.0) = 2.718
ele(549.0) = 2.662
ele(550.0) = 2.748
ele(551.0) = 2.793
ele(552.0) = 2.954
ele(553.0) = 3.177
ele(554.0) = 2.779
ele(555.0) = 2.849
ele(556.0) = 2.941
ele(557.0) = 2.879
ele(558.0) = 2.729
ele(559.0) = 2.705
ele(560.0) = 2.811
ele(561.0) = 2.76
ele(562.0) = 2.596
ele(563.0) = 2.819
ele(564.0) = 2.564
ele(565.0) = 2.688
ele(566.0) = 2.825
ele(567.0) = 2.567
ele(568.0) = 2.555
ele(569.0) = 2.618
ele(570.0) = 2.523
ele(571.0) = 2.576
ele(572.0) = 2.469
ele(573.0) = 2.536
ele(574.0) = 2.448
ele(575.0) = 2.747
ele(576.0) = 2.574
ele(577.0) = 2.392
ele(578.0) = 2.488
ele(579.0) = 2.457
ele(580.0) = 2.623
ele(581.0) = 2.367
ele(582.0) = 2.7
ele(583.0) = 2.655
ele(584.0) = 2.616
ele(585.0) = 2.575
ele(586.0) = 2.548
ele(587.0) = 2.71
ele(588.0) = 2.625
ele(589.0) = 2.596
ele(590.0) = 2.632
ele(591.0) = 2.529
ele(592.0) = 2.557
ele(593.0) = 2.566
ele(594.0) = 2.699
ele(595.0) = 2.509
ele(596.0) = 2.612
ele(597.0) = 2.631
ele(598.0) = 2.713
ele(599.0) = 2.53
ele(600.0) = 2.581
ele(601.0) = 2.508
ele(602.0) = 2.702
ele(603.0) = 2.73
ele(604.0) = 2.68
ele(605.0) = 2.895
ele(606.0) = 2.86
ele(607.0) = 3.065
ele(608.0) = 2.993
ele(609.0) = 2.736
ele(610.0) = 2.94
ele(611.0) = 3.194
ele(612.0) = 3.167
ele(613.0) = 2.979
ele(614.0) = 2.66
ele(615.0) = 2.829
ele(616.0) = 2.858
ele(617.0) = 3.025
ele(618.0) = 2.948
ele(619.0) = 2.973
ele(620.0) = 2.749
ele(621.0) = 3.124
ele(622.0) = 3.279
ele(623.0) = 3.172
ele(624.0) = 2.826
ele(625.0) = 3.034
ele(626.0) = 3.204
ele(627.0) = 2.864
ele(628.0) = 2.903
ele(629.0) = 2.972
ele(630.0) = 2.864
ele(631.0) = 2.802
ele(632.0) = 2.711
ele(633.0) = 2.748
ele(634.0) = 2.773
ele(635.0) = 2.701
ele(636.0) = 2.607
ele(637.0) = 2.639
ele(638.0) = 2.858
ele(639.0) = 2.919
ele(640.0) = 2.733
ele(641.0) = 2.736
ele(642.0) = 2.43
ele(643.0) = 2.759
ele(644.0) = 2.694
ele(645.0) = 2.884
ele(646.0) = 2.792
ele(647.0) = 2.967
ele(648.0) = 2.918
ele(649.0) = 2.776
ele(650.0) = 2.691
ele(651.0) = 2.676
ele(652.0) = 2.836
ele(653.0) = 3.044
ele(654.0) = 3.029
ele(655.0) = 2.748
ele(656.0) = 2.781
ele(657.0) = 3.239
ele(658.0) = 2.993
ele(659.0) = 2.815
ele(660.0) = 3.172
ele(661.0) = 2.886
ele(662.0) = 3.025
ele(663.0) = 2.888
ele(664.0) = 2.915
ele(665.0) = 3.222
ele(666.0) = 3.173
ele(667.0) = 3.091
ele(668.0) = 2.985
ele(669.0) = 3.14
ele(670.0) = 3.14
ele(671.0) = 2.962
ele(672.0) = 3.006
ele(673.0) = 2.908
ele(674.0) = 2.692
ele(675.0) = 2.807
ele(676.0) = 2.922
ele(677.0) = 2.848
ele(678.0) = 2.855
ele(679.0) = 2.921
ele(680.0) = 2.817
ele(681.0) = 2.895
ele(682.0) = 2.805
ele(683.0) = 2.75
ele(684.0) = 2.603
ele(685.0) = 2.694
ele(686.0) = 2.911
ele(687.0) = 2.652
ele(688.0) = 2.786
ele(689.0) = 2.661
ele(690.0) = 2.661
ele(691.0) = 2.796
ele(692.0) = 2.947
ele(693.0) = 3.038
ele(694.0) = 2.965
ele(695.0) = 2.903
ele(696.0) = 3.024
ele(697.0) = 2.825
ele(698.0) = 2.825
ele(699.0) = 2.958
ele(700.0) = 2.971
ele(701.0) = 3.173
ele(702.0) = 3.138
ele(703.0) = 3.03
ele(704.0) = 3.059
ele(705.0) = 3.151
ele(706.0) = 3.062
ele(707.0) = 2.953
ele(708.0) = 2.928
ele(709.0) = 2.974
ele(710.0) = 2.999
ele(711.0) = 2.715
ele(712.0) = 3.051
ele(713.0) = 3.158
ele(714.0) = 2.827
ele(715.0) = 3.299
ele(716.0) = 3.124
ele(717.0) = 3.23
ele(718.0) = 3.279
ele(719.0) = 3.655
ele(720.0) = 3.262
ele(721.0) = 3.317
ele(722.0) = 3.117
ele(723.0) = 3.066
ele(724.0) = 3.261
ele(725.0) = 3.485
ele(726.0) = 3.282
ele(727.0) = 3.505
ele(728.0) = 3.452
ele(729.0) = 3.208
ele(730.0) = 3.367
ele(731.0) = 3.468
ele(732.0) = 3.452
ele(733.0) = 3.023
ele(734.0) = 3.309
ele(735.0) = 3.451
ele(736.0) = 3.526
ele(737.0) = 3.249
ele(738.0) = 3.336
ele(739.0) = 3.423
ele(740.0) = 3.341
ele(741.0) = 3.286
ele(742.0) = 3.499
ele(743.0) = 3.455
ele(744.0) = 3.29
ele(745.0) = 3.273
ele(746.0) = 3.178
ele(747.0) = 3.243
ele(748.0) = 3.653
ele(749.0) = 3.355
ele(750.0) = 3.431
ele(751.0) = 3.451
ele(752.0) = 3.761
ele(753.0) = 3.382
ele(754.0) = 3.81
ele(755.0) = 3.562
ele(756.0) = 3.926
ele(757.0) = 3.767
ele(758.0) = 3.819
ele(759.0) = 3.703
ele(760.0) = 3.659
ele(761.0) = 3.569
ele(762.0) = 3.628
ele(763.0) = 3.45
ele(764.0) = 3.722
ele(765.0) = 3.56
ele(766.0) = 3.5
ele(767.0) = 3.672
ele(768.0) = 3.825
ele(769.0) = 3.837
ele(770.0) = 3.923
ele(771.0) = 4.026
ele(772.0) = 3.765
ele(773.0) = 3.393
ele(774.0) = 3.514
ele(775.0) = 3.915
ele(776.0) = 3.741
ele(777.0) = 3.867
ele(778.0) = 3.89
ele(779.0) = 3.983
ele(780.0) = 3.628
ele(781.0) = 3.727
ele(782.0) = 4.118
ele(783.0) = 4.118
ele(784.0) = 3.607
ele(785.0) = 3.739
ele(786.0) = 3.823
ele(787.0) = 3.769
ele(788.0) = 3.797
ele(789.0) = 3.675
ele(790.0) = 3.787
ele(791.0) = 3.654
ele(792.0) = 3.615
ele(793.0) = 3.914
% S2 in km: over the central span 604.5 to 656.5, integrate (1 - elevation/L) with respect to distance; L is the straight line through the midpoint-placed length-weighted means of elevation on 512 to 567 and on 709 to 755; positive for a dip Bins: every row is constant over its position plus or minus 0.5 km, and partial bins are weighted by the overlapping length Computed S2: 3.2 km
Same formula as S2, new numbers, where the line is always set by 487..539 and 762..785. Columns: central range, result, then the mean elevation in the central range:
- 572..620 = 5.6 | 2.7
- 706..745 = 3.5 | 3.25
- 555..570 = 1.0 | 2.72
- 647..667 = 2.1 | 2.94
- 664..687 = 3.1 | 2.91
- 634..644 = 1.6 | 2.71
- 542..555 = 0.0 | 2.86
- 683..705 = 3.5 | 2.89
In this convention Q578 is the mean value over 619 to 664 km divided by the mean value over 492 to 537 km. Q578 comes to 1.1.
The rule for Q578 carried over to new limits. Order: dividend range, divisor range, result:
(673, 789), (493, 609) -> 1.22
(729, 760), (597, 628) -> 1.20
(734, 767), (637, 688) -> 1.22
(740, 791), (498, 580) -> 1.33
